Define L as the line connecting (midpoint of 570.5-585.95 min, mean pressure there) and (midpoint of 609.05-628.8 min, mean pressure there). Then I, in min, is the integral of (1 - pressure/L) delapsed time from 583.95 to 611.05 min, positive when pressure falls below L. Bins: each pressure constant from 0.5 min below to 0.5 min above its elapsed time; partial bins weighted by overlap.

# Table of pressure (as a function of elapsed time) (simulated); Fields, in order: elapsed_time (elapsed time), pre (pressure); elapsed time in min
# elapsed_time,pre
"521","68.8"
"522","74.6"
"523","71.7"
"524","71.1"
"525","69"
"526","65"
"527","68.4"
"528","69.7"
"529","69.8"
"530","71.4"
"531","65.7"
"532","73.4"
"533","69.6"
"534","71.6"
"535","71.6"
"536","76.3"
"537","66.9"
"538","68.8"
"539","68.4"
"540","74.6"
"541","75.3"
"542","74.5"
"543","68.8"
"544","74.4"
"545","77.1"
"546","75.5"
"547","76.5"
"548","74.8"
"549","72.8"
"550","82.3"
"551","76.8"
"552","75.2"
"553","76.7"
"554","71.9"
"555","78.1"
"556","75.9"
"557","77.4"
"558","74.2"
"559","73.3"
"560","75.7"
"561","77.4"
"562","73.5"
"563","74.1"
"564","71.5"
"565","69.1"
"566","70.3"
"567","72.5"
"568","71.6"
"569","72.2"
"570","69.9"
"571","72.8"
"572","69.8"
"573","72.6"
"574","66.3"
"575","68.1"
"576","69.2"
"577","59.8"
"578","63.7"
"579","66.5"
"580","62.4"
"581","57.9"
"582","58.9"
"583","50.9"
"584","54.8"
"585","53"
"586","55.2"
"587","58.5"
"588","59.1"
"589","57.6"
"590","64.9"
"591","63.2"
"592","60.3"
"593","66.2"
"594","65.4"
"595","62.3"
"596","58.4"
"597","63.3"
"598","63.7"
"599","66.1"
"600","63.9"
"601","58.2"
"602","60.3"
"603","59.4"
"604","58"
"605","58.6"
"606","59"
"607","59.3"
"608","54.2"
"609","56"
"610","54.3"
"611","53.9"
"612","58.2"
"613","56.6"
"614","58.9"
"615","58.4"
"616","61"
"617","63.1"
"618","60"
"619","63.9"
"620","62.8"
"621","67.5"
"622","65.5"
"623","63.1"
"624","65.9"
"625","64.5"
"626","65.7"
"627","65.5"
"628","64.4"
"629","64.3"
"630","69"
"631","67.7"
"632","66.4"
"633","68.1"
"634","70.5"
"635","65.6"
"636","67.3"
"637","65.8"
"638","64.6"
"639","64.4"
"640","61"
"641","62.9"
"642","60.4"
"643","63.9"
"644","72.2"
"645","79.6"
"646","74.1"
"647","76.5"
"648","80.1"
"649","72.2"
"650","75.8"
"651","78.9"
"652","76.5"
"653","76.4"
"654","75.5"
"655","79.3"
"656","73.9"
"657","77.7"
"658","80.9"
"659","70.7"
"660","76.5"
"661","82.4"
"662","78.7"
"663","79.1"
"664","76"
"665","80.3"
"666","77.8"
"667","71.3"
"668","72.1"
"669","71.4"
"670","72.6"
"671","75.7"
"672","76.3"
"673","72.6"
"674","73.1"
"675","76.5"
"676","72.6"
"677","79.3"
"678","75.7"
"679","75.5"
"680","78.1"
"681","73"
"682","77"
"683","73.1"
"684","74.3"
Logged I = 1.13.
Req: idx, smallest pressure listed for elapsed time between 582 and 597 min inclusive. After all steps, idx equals 50.9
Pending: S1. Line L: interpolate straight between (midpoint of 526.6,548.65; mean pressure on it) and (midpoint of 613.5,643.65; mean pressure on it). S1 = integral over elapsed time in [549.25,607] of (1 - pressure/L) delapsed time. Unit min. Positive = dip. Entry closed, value 1.9 min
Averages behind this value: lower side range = 72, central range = 66.4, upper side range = 64.4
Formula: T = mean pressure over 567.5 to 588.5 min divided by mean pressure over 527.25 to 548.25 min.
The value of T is 0.9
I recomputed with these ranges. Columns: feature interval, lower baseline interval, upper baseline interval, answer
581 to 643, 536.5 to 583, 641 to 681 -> 9.9 min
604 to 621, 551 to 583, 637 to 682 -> 3.1 min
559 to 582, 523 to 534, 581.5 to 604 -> -2.1 min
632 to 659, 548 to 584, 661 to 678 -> 1.0 min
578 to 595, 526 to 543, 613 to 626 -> 1.5 min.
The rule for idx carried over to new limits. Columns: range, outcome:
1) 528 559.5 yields 65.7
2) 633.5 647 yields 60.4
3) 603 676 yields 53.9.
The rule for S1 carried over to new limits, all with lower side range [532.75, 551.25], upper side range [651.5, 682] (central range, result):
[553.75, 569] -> 0.03 min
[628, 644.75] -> 2.07 min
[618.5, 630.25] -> 1.57 min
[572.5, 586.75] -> 2.48 min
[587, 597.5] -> 1.77 min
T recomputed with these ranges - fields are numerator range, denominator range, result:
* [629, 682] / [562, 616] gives 1.17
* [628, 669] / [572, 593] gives 1.18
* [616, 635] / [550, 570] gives 0.88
